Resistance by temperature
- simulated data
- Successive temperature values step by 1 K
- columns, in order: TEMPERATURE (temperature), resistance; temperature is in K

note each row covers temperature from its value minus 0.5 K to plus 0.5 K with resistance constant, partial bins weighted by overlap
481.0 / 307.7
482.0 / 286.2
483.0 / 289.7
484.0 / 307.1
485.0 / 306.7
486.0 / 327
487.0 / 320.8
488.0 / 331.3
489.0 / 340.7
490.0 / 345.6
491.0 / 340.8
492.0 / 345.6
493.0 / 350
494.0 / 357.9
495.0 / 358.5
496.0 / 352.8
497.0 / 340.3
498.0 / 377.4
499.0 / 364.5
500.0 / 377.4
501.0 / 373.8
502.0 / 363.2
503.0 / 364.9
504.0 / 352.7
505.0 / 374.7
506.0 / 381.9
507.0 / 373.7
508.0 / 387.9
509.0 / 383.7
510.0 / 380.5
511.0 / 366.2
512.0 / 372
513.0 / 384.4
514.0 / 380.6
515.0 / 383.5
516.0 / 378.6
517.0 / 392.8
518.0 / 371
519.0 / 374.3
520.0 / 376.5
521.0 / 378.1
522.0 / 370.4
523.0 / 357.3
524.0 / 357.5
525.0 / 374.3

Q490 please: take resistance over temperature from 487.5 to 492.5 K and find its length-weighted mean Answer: 341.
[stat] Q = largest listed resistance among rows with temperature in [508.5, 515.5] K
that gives 384.4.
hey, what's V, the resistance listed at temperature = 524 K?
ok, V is 357.5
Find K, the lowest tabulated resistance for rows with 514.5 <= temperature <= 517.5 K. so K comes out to 378.6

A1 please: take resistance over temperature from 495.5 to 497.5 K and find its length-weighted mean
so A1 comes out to 347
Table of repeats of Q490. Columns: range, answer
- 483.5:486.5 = 314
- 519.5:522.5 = 375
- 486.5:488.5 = 326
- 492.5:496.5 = 355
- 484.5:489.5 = 325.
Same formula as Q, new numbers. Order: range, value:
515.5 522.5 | 392.8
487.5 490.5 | 345.6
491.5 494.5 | 357.9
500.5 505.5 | 374.7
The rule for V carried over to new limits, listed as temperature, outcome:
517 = 392.8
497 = 340.3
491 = 340.8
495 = 358.5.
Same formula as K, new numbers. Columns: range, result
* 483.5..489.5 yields 306.7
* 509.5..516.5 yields 366.2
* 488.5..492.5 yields 340.7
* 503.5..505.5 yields 352.7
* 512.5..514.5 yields 380.6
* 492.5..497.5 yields 340.3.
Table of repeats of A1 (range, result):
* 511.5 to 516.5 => 380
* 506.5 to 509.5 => 382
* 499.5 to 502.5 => 371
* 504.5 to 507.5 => 377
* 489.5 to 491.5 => 343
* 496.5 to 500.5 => 365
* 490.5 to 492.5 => 343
